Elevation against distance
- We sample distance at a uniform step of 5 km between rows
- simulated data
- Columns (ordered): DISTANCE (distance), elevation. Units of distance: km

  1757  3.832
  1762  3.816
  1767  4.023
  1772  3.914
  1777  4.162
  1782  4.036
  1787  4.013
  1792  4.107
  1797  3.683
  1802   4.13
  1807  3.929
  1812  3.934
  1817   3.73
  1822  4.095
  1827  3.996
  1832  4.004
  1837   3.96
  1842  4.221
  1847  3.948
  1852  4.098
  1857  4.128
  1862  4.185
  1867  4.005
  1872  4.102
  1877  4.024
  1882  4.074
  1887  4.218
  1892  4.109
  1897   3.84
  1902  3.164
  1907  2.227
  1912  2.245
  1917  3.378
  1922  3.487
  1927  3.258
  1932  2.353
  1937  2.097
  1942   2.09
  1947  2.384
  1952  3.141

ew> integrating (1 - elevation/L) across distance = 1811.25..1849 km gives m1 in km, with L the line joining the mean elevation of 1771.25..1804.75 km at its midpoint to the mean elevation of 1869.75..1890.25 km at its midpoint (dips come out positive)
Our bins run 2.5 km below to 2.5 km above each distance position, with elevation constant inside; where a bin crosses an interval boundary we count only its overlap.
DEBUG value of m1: 0.6 km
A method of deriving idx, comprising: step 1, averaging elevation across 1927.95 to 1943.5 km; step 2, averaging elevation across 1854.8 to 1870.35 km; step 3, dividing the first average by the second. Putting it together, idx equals 0.56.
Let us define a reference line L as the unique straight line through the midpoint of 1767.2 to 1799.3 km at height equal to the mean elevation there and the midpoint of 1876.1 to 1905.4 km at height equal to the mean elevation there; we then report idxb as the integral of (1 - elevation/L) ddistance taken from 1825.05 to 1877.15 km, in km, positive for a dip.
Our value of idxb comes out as -2.19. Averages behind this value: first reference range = 3.99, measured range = 4.06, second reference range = 3.85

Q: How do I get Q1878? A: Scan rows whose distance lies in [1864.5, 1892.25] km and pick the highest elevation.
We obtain 4.218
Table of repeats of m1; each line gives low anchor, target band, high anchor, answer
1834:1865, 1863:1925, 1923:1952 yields -4.9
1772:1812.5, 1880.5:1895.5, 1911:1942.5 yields -4.8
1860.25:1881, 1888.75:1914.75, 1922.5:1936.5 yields 2.1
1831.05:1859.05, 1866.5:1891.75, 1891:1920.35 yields -4.0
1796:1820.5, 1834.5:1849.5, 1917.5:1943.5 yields -1.9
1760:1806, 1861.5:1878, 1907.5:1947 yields -4.6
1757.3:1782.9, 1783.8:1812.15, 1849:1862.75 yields 0.4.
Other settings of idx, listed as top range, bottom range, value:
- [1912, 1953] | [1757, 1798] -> 0.69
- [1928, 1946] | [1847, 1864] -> 0.56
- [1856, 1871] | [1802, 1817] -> 1.04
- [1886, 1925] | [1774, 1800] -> 0.82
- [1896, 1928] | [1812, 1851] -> 0.76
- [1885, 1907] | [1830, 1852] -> 0.90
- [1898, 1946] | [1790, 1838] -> 0.69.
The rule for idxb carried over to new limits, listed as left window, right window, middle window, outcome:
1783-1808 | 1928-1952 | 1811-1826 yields -0.8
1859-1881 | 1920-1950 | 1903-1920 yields 2.4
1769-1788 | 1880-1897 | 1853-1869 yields -0.1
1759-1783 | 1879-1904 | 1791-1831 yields 0.1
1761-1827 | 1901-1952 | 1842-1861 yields -3.8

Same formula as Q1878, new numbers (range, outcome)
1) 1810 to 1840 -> 4.095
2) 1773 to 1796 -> 4.162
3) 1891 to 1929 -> 4.109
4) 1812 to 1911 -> 4.221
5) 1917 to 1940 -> 3.487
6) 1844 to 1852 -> 4.098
